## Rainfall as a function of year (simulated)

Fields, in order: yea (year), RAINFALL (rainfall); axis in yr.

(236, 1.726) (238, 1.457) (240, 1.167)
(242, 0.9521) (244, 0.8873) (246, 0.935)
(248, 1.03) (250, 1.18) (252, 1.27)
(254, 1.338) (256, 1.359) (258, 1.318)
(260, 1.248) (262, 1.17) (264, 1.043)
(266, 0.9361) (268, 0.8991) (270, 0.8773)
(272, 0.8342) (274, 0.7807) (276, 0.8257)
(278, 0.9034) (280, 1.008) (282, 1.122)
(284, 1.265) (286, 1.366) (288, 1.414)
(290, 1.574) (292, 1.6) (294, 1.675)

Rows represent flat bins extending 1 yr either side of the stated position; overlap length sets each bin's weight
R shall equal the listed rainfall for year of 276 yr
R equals 0.8257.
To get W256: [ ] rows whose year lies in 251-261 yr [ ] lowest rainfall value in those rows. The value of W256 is 1.248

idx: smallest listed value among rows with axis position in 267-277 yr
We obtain 0.7807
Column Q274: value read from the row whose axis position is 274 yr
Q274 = 0.7807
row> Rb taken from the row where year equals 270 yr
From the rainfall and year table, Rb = 0.8773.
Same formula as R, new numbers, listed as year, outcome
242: 0.9521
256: 1.359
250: 1.18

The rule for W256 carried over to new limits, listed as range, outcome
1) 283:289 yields 1.265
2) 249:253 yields 1.18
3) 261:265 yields 1.043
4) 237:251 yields 0.8873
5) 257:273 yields 0.8342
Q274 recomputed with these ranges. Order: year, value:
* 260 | 1.248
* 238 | 1.457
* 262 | 1.17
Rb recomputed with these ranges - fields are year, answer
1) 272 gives 0.8342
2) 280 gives 1.008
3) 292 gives 1.6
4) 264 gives 1.043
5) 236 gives 1.726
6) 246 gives 0.935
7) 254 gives 1.338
